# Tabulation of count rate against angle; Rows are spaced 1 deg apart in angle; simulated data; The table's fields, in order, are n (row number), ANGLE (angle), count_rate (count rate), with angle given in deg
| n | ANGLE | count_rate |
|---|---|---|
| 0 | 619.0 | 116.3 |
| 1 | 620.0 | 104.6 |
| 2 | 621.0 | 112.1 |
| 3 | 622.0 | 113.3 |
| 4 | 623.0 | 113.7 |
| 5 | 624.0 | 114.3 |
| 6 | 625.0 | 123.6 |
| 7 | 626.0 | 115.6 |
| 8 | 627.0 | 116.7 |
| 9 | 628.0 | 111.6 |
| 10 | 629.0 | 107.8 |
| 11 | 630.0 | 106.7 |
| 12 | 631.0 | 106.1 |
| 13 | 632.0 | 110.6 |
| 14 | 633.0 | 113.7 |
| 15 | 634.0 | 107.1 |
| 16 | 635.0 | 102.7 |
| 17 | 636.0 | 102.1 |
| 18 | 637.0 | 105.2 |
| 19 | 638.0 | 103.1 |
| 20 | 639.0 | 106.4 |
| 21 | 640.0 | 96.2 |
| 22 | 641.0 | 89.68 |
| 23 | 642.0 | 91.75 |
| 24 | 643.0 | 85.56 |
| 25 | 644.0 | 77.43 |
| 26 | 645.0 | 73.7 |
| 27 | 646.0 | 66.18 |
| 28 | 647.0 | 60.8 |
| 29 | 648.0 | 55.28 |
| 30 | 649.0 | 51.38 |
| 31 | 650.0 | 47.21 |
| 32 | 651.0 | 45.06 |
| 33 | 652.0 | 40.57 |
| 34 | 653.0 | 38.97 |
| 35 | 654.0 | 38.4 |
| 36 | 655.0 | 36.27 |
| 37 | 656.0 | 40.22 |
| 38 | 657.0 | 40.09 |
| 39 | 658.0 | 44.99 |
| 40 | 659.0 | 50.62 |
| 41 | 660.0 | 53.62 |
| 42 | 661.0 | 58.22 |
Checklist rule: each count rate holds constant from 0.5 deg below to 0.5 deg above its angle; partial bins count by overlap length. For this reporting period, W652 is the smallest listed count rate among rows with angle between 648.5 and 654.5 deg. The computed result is 38.4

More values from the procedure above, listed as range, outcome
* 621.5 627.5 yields 113.3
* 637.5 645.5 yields 73.7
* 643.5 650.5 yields 47.21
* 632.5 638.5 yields 102.1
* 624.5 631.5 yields 106.1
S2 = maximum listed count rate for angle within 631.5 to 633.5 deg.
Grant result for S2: 113.7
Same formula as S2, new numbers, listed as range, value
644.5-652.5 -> 73.7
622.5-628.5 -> 123.6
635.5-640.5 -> 106.4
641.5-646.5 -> 91.75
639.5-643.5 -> 96.2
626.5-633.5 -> 116.7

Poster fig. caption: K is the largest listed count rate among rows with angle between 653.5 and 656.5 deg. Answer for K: 40.22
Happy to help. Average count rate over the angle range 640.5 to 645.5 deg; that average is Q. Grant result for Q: 83.6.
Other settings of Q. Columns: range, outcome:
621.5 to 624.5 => 114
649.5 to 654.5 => 42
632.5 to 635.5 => 108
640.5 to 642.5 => 90.7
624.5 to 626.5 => 120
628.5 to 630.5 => 107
